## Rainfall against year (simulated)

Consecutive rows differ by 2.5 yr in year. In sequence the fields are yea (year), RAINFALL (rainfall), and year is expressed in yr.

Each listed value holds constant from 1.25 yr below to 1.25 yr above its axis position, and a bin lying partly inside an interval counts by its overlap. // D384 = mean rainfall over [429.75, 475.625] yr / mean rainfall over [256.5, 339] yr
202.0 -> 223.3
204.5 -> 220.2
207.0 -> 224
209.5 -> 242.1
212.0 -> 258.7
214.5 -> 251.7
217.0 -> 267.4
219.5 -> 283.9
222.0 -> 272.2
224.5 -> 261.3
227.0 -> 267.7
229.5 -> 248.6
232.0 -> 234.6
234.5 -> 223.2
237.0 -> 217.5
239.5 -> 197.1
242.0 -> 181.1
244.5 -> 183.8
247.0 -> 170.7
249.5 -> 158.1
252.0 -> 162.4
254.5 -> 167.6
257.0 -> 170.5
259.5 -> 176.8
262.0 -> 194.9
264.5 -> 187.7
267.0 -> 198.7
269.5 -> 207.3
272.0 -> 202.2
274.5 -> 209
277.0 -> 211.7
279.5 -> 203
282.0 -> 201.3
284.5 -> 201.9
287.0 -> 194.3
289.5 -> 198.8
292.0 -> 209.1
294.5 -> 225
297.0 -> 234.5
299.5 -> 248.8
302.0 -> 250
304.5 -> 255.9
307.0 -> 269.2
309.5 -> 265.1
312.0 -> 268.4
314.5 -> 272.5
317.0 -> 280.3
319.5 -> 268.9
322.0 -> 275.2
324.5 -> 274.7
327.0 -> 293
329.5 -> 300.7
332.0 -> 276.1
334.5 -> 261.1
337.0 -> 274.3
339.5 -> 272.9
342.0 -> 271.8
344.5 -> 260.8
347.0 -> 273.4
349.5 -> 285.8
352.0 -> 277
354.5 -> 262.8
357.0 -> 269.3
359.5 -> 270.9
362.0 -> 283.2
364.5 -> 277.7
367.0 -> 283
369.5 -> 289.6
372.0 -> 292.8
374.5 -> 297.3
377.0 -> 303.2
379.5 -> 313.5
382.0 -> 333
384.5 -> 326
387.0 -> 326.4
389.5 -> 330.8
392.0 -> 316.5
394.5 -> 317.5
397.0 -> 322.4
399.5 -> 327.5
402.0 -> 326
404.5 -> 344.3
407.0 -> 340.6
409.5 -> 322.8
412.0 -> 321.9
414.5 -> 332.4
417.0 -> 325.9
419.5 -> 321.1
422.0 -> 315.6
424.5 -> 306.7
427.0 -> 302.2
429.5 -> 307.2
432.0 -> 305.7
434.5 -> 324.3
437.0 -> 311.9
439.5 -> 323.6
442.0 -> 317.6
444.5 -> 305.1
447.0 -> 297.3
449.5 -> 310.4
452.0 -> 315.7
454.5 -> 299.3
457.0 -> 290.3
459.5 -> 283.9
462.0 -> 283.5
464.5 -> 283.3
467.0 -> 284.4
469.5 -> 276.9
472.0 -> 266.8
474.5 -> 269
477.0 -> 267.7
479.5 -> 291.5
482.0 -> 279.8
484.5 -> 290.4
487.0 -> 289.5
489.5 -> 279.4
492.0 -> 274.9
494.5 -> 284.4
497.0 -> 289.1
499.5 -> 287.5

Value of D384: 1.26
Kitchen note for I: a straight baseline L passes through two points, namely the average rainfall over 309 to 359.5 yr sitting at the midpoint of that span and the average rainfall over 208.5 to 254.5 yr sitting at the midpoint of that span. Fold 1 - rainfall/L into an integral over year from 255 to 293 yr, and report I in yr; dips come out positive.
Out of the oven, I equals 7.5 yr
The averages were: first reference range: 225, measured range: 197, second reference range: 274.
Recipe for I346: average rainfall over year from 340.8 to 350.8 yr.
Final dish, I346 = 273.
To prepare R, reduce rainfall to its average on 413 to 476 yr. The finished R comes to 302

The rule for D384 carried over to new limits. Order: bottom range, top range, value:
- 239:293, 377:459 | 1.67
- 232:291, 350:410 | 1.58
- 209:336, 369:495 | 1.33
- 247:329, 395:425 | 1.46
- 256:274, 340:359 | 1.41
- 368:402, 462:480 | 0.88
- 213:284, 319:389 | 1.35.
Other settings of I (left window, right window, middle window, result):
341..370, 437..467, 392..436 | -4.65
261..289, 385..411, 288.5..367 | -3.33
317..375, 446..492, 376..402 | -3.83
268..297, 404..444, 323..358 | -3.13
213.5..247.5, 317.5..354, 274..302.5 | 4.69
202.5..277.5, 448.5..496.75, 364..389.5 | -4.95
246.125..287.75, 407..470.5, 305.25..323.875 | -4.10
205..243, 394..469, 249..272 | 6.52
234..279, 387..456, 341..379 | -1.44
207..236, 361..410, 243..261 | 6.42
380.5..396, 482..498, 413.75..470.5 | -0.35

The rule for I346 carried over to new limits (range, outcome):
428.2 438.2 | 312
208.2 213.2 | 250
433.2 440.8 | 320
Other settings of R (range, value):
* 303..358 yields 273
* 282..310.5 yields 230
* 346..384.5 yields 289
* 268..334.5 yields 242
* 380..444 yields 322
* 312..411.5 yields 295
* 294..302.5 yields 240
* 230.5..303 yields 201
